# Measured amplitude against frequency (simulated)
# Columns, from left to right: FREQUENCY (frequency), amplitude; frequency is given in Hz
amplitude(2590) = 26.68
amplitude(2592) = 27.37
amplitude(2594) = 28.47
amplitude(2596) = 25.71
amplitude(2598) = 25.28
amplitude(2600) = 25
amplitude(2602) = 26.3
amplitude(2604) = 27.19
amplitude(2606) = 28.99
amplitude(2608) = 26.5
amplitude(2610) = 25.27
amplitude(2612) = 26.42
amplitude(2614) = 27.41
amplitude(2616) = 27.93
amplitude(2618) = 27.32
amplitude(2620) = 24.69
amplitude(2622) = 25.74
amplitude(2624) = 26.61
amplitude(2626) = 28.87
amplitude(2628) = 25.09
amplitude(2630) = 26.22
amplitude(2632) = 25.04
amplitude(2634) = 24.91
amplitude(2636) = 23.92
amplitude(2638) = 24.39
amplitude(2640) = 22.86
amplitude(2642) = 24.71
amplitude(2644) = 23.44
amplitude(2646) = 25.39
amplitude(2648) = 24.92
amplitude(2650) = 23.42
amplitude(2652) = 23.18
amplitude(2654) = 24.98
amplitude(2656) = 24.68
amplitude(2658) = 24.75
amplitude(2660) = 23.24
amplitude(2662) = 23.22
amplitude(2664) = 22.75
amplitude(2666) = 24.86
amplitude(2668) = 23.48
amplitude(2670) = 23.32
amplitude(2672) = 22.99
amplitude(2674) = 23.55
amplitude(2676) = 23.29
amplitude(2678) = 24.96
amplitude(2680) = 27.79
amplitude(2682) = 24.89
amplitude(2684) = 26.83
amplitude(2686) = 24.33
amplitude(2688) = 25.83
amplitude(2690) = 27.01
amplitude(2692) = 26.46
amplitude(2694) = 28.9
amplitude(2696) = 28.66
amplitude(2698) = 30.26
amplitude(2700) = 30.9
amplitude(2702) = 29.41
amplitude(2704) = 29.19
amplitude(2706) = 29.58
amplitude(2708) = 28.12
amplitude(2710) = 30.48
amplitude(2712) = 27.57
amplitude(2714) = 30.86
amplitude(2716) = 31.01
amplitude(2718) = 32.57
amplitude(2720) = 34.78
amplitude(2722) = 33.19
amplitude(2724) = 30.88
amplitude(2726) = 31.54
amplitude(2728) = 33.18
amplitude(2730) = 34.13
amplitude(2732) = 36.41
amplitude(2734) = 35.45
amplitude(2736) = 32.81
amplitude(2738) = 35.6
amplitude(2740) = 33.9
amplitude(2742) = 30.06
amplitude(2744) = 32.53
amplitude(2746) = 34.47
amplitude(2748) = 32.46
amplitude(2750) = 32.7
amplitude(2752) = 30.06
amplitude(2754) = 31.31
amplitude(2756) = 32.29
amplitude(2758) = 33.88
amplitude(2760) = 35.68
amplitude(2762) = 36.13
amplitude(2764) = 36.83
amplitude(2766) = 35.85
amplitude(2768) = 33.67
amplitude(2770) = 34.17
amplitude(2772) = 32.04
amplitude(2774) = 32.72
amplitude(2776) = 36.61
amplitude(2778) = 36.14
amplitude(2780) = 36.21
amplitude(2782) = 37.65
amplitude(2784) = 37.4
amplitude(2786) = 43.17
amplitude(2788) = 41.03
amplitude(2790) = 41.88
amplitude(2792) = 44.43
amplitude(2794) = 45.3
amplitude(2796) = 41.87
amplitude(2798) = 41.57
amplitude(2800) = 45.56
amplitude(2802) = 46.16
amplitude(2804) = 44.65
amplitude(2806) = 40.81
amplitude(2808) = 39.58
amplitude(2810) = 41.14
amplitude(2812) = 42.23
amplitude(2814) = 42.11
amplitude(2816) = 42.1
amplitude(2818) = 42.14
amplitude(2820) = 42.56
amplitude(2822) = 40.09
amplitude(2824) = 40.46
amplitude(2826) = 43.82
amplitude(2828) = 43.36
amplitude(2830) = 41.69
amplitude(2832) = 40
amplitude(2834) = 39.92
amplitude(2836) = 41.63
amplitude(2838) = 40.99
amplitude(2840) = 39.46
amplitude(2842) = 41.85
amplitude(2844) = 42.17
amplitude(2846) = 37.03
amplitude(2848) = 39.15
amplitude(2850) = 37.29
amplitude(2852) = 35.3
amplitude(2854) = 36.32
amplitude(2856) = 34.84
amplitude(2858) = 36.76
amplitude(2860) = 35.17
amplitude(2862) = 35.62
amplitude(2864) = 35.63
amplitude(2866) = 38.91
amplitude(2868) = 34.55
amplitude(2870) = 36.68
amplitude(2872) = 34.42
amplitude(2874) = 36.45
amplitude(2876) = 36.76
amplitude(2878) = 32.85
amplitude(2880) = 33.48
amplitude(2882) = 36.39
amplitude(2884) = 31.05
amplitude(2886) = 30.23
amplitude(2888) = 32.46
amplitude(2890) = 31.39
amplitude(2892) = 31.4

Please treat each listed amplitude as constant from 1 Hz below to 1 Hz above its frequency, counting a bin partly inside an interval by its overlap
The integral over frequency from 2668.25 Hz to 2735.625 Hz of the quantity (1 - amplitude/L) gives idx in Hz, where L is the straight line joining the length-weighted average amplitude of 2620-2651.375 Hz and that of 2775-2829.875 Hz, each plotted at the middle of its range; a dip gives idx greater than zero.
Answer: 5.64 Hz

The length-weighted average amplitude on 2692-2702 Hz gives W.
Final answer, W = 29.3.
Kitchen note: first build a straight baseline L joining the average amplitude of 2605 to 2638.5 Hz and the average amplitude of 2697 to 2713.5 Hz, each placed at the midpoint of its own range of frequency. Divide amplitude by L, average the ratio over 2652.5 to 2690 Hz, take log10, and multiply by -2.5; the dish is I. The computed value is 0.15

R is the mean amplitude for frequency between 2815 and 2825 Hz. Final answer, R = 41.5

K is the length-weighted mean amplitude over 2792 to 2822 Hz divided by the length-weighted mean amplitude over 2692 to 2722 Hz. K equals 1.4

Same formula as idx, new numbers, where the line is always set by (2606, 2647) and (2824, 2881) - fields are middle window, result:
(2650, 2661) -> 1.29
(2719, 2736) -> -1.33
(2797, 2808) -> -2.53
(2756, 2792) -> -3.08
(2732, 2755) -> -0.69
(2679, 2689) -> 1.01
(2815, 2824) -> -1.34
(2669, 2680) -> 1.68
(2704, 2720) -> 0.05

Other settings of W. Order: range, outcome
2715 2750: 33.2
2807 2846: 41.3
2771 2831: 40.9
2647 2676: 23.8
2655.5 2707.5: 26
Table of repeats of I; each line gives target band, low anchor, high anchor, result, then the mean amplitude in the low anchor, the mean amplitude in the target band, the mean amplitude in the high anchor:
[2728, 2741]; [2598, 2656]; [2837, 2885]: -0.13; 25.6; 34.6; 36.6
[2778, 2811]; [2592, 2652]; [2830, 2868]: -0.18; 25.8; 41.6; 38.2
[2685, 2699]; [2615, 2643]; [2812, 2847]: 0.12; 25.6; 27.3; 41.3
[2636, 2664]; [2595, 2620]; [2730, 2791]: 0.20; 26.5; 24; 35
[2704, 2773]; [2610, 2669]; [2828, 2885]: -0.07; 25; 32.8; 37.3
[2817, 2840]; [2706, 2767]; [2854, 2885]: -0.20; 32.8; 41.4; 35.3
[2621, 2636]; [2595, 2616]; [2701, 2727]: 0.06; 26.5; 25.9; 30.7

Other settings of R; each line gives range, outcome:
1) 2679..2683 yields 26.3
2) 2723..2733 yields 33.2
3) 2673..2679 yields 23.9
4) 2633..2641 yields 24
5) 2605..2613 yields 26.8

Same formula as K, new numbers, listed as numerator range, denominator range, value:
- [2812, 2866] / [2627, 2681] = 1.63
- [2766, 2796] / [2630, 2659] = 1.56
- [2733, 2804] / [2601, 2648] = 1.42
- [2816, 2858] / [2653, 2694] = 1.61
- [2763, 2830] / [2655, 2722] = 1.48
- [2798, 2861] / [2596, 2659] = 1.59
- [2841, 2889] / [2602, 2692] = 1.42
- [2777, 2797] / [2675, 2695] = 1.56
